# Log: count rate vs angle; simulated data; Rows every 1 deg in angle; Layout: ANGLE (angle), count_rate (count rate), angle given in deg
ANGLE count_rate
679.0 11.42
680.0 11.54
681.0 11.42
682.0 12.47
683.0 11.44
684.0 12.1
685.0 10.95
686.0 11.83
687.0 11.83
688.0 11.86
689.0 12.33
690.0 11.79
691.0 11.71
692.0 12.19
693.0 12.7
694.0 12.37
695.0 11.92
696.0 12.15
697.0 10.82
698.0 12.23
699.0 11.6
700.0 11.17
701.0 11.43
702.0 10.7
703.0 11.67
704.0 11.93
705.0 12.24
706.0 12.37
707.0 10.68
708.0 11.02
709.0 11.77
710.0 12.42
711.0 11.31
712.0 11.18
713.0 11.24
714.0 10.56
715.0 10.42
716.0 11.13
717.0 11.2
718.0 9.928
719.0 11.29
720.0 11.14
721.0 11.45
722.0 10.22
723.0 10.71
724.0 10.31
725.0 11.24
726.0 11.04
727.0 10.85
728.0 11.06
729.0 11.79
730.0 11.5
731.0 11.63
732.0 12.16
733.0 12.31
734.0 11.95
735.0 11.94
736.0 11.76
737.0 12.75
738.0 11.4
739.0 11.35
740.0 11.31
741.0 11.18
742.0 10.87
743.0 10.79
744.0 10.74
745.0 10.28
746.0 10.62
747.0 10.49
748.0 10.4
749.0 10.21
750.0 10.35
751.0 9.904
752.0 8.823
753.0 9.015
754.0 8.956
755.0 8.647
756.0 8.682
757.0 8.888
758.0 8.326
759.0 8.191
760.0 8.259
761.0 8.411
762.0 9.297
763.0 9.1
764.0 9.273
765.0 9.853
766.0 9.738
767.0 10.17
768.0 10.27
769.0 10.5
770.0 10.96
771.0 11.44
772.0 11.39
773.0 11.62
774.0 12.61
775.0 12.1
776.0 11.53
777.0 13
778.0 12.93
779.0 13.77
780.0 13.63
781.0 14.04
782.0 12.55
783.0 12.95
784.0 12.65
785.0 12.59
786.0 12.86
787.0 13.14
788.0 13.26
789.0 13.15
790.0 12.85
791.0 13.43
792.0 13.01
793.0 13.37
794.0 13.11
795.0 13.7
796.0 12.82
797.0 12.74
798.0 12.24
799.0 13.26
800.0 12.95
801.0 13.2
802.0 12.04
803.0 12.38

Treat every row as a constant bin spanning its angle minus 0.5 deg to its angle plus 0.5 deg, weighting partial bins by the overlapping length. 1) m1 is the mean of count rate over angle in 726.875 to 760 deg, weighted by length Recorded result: 10.5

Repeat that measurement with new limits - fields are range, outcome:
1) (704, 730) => 11.2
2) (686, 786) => 11.1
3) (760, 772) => 9.9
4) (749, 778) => 10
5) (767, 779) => 11.7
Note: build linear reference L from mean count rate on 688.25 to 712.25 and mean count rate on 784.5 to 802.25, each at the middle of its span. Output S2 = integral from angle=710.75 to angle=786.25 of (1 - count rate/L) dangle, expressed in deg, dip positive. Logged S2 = 8.9 deg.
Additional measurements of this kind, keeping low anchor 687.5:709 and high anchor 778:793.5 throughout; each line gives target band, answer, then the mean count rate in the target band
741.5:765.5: 5.9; 9.52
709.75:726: 1.5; 11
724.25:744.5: 1.4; 11.5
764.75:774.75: 1.5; 10.9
